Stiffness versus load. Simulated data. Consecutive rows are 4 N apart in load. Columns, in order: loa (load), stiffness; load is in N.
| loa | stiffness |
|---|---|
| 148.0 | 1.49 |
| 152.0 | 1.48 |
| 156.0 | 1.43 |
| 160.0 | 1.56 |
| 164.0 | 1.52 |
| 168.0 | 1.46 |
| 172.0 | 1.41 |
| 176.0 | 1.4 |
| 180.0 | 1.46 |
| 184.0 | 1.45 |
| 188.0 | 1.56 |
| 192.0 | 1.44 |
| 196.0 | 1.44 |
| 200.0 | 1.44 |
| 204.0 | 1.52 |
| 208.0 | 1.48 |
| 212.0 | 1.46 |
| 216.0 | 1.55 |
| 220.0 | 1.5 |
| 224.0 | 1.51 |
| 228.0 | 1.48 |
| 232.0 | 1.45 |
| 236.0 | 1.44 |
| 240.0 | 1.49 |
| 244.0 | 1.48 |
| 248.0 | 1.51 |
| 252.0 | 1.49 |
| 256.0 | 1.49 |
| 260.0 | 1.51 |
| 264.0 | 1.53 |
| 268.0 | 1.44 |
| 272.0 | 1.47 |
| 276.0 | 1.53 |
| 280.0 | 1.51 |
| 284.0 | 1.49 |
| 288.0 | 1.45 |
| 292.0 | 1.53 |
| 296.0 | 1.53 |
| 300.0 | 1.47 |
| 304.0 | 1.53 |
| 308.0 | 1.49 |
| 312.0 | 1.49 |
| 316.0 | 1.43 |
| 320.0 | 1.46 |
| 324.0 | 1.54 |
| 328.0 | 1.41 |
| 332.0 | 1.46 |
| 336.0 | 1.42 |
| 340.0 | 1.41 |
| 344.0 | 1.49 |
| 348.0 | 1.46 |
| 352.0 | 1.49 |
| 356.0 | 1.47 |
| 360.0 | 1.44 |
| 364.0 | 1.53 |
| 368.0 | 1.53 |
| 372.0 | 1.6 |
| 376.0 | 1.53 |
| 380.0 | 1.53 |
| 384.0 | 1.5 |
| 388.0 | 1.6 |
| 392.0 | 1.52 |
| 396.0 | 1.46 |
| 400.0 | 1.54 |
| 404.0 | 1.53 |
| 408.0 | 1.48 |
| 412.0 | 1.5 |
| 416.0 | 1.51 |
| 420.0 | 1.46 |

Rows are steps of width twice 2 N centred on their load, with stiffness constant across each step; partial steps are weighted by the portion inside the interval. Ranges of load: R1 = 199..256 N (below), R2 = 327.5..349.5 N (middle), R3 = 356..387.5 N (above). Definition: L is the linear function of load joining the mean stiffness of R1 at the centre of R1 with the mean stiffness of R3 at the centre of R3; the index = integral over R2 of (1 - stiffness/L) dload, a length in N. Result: 1.0 N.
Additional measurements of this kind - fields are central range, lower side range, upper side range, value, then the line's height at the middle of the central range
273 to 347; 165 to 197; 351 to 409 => 0.8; 1.5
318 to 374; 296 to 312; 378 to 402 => 1.2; 1.51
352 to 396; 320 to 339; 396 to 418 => -1.0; 1.49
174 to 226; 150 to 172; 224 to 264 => 0.2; 1.48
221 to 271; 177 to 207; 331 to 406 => -0.2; 1.48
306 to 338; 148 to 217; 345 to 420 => 0.8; 1.5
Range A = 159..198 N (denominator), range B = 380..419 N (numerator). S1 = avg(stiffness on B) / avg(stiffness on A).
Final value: 1.0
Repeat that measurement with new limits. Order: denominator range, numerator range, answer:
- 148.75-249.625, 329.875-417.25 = 1.02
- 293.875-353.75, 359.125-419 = 1.03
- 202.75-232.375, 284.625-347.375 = 0.99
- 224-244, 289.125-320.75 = 1.01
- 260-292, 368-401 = 1.03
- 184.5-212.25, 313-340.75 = 0.98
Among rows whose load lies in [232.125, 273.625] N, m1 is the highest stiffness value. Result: 1.53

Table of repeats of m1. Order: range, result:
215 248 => 1.55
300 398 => 1.6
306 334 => 1.54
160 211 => 1.56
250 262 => 1.51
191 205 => 1.52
